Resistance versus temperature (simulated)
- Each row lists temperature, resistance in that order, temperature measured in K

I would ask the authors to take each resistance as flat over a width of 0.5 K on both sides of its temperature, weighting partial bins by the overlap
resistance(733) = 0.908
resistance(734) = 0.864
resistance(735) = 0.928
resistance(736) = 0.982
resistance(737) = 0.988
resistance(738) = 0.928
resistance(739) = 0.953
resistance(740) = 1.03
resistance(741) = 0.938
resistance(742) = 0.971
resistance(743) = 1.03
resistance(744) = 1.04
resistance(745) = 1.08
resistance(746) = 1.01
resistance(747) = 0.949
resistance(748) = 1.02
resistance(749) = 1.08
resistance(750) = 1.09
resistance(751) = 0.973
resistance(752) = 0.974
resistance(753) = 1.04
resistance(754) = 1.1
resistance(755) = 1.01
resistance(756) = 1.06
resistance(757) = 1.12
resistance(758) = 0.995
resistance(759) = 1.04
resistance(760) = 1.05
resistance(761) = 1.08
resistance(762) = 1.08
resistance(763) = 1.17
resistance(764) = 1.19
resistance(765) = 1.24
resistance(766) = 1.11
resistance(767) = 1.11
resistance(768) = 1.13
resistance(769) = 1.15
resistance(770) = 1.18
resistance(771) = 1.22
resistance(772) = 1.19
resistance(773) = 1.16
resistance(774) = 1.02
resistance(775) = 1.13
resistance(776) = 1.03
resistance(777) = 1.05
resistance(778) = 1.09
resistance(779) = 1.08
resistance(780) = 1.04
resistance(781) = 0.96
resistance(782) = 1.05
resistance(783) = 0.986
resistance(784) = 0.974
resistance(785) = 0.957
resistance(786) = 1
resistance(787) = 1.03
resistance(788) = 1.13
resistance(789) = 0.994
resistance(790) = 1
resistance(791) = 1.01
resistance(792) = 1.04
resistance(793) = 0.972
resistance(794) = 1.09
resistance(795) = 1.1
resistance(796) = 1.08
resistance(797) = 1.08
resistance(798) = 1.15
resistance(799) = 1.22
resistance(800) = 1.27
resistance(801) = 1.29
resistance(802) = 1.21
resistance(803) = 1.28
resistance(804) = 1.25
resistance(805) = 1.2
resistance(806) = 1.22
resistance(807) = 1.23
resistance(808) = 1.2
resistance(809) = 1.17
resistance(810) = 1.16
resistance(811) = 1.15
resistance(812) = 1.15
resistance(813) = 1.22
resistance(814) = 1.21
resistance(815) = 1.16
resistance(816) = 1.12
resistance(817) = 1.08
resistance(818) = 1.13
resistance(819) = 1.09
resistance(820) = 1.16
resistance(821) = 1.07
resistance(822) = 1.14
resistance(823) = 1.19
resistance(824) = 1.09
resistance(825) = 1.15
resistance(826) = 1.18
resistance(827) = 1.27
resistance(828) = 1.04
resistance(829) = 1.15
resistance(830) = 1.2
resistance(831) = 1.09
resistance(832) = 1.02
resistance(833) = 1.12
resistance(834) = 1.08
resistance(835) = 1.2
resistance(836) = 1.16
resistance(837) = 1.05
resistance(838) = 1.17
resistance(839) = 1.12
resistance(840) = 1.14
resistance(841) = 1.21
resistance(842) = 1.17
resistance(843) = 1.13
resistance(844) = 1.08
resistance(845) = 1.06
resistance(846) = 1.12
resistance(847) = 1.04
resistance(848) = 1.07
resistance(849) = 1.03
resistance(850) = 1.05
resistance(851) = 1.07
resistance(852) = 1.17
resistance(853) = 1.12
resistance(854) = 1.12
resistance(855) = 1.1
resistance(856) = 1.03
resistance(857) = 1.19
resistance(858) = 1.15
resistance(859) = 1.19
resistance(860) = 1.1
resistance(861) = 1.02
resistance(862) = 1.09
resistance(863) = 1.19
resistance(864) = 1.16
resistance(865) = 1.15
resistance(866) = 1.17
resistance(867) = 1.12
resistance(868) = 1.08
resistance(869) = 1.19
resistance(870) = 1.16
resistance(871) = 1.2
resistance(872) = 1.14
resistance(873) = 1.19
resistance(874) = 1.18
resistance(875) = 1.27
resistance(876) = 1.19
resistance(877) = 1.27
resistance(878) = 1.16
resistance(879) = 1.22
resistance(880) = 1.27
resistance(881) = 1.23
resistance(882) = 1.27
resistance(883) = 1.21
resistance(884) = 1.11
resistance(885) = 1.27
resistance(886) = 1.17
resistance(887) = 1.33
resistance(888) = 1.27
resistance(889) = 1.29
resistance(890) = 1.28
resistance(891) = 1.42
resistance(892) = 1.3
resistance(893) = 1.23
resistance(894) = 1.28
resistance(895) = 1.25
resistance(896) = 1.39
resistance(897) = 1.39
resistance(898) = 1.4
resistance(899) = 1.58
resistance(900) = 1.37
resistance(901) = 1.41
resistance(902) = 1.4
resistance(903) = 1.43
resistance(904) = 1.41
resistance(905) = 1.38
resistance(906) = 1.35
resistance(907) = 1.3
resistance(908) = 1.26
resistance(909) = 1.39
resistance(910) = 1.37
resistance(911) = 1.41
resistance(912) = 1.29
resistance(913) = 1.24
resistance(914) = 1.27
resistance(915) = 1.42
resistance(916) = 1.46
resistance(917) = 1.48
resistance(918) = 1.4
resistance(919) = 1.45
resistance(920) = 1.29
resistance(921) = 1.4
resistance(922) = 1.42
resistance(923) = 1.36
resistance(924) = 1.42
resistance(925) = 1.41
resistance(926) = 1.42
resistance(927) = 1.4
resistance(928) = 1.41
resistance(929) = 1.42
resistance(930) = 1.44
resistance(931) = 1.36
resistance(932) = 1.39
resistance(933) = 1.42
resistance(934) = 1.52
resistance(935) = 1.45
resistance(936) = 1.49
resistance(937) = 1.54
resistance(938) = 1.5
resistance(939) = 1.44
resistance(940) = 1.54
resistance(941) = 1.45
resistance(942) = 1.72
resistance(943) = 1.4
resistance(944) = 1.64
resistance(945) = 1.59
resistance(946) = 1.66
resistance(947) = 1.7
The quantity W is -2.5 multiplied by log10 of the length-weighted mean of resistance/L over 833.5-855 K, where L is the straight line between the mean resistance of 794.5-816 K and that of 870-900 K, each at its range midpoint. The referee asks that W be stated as 0.107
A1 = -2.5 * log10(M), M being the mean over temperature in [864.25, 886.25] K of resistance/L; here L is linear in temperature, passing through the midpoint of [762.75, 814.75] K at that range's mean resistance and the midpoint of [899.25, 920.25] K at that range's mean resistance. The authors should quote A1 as 0.096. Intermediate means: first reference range 1.12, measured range 1.19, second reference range 1.37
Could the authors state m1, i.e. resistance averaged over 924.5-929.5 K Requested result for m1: 1.41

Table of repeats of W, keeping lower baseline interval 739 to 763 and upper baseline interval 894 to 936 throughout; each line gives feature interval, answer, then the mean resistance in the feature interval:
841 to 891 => 0.11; 1.16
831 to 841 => 0.09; 1.12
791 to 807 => -0.02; 1.16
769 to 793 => 0.04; 1.06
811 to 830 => 0.04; 1.15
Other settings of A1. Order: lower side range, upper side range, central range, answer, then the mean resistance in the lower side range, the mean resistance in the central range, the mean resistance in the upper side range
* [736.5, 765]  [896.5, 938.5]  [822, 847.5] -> 0.09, 1.04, 1.13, 1.4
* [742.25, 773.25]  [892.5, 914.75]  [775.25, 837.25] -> 0.05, 1.08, 1.12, 1.36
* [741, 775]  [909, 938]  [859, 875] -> 0.13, 1.08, 1.15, 1.41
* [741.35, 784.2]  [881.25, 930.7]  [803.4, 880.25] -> 0.07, 1.07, 1.14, 1.35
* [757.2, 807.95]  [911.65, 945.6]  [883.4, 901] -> 0.03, 1.11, 1.32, 1.44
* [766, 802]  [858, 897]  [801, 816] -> -0.08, 1.09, 1.2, 1.21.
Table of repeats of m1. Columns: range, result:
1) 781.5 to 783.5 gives 1.02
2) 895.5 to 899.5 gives 1.44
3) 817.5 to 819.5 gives 1.11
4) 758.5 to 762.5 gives 1.06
